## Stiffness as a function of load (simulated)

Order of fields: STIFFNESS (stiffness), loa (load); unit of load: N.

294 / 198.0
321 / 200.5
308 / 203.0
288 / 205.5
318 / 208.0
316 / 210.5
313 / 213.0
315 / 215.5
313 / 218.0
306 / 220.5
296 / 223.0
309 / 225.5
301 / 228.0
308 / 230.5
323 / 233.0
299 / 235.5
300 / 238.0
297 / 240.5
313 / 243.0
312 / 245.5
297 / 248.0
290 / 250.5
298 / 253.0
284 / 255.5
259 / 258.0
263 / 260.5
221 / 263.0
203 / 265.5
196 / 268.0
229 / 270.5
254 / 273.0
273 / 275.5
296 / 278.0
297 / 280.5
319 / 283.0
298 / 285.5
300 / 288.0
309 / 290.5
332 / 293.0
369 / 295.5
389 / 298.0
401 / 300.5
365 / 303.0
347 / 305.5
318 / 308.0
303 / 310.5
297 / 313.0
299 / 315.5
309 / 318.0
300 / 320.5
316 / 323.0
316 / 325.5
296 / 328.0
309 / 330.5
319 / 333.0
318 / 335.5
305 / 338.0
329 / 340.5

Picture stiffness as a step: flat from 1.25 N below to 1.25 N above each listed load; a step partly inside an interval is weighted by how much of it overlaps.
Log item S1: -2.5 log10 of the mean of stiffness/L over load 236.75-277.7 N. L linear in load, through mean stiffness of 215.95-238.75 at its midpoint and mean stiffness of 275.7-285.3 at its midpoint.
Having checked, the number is 0.13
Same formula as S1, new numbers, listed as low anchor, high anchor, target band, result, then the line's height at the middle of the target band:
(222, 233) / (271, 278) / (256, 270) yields 0.19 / 275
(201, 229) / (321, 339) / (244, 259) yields 0.07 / 309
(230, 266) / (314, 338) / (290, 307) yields -0.20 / 301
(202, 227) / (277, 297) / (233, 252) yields 0.03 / 311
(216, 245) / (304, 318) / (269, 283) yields 0.14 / 310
